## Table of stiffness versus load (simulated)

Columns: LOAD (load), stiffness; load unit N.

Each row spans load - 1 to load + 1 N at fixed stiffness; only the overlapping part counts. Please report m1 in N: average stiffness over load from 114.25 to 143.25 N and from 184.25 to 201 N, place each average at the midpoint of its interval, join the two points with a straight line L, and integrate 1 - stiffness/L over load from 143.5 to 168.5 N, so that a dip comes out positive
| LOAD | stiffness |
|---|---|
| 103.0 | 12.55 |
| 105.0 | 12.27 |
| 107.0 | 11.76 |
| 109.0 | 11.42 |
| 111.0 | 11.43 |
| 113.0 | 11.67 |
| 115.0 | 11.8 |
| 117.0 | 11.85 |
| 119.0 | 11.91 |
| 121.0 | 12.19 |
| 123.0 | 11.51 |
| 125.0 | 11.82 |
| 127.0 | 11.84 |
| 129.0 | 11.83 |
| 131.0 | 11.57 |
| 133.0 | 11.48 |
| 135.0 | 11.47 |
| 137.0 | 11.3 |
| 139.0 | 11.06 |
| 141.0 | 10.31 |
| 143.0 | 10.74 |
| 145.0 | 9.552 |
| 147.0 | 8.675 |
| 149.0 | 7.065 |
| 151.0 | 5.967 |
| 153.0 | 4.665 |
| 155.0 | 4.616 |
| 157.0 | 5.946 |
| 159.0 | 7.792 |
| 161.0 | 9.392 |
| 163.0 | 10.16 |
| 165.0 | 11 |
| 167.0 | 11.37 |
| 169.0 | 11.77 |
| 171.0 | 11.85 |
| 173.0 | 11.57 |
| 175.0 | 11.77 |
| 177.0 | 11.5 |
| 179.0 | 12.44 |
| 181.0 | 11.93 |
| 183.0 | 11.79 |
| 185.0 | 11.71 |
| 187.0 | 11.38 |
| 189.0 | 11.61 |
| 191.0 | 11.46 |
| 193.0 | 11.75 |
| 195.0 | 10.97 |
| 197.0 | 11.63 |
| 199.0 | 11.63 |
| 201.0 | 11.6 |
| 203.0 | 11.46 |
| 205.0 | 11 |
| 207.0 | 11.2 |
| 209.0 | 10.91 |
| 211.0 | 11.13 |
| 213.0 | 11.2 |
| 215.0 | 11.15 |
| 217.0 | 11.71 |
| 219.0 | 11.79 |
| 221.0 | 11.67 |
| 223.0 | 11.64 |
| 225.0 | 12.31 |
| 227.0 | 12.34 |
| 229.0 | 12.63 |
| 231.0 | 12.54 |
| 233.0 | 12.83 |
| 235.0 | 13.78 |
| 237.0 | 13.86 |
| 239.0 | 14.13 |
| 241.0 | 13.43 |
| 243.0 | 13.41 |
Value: 7.3 N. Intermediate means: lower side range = 11.5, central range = 8.15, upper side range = 11.5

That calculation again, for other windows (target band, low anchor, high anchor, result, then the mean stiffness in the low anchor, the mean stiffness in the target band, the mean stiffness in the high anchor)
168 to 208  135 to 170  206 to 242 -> -3.9 N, 8.98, 11.6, 12.2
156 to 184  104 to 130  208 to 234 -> 2.6 N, 11.8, 10.7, 11.8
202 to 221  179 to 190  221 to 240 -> 1.7 N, 11.8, 11.3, 12.8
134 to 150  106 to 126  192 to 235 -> 2.3 N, 11.7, 10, 11.7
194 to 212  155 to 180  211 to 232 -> 0.1 N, 10.3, 11.3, 11.9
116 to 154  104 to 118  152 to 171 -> 0.1 N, 11.7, 10.4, 8.7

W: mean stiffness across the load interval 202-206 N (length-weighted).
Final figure 11.2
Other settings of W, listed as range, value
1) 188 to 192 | 11.5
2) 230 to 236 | 13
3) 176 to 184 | 11.9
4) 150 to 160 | 5.8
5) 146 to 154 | 6.59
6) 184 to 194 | 11.6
